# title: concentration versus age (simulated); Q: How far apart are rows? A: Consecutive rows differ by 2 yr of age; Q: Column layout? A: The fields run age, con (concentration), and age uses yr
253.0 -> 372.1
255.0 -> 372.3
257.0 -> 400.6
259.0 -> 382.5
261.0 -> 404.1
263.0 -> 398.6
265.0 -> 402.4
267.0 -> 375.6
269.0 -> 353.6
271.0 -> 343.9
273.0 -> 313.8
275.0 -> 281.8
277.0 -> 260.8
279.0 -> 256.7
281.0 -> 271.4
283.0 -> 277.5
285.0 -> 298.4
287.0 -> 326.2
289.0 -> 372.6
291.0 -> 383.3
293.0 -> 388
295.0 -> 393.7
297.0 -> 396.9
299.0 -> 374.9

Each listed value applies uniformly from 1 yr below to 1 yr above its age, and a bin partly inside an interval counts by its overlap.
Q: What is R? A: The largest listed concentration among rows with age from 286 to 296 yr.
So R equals 393.7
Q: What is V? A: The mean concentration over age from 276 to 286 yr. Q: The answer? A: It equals 273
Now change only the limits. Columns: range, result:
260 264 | 401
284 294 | 354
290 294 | 386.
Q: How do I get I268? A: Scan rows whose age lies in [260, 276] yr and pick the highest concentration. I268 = 404.1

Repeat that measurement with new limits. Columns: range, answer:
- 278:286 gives 298.4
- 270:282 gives 343.9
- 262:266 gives 402.4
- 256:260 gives 400.6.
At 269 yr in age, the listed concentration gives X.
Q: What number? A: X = 353.6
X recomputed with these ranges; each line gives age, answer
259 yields 382.5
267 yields 375.6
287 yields 326.2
